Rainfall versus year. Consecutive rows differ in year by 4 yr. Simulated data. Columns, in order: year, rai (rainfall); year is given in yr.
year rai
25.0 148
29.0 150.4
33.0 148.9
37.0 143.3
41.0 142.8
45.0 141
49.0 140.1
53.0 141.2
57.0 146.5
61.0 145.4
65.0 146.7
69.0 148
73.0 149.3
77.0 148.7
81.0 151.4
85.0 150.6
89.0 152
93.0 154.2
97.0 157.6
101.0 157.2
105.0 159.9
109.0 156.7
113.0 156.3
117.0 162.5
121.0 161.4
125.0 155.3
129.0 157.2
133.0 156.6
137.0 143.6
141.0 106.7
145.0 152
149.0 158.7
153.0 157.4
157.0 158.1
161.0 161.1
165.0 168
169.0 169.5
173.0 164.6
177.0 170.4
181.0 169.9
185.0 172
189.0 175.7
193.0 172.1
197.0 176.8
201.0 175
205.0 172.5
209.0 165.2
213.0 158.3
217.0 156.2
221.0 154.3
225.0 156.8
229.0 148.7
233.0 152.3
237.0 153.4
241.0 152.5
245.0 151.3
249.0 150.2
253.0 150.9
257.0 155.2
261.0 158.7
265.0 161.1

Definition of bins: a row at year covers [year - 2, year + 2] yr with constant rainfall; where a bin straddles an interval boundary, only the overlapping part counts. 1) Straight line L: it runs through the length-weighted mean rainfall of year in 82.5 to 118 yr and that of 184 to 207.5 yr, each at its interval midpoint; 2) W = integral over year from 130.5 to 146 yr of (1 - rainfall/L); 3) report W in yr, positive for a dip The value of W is 2.2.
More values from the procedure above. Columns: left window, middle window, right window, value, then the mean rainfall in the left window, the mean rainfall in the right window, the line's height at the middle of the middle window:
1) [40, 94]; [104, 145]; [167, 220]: 1.38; 147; 169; 157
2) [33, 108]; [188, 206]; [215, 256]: -2.69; 149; 153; 152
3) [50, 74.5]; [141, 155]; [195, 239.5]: 0.47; 146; 161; 154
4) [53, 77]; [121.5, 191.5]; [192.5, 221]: 0.46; 147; 167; 160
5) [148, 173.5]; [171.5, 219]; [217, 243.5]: -3.37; 163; 153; 158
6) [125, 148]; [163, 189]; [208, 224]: -3.11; 145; 158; 151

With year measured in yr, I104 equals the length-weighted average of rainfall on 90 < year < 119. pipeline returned 158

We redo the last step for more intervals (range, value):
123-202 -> 161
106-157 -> 152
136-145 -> 129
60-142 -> 152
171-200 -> 172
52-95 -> 149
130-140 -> 146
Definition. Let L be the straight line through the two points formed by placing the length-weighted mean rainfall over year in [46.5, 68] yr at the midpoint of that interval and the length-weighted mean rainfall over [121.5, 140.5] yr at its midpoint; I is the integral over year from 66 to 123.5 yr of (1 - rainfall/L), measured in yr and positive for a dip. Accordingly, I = -2.88 yr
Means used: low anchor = 144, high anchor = 150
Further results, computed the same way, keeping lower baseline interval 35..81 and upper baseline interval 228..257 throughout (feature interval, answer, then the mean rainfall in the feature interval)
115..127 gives -1.0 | 160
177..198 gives -3.2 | 173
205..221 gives -1.1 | 161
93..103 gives -0.7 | 157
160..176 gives -1.9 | 166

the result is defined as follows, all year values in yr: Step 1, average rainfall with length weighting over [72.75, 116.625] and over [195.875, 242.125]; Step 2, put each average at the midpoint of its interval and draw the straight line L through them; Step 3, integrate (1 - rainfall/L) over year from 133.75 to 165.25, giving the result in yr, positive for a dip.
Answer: 1.4 yr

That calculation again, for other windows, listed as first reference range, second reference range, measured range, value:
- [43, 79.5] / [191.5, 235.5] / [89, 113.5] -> -1.1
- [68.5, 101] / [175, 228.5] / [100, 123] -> -0.5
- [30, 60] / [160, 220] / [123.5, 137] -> 0.3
